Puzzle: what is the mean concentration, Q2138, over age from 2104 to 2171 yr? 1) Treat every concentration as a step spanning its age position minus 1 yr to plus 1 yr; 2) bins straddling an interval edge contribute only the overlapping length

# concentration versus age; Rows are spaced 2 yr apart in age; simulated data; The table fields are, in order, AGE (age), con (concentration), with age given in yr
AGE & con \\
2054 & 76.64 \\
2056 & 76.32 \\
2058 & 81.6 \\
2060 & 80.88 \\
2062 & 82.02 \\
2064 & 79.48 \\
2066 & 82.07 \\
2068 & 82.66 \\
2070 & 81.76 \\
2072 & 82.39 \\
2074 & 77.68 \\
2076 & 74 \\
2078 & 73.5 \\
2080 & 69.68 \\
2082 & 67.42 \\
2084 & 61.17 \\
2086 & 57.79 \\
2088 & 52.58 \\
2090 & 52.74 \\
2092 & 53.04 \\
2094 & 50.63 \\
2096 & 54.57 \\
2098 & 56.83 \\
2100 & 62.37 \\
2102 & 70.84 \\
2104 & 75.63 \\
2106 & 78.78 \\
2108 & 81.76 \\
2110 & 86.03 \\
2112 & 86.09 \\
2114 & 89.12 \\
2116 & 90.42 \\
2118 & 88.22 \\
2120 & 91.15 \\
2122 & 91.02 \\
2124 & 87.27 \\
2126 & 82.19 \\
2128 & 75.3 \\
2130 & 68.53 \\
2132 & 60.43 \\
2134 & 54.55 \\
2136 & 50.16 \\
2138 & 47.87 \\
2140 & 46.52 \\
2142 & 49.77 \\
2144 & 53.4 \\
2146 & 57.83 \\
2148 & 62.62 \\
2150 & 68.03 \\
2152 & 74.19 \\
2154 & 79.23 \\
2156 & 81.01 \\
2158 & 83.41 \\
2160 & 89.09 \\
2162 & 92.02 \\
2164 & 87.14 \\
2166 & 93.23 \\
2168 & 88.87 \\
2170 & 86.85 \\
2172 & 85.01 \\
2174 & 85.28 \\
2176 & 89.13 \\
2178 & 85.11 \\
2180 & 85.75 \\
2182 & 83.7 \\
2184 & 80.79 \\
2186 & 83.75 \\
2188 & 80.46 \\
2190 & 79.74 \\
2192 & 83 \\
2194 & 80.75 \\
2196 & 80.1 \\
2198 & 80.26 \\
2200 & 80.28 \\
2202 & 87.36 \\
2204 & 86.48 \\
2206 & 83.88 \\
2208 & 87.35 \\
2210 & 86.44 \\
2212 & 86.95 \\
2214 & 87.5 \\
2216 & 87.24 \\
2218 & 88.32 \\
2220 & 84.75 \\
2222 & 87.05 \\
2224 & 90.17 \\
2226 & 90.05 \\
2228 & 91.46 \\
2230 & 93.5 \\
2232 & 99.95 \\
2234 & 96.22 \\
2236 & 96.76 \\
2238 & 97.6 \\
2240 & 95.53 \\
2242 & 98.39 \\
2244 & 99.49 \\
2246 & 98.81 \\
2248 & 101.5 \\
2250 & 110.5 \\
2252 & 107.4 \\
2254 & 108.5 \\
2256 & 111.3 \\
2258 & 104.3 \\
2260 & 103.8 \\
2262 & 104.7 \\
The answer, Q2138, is 75.8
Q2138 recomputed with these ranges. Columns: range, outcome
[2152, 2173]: 86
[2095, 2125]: 79.3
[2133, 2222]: 78.6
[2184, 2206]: 82.2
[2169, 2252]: 89.1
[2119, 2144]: 66.5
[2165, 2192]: 85.1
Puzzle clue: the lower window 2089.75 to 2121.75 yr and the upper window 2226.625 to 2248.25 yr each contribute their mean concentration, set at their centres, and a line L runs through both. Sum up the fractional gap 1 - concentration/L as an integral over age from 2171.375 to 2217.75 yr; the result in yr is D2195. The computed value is 2.7 yr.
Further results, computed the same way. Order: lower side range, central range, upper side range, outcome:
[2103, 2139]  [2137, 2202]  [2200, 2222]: 3.5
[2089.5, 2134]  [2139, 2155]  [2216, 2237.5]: 3.6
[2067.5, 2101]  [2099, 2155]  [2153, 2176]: 3.0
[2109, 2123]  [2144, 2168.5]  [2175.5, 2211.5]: 2.2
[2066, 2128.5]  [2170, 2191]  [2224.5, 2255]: 1.0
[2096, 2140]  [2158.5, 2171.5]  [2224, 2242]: -1.0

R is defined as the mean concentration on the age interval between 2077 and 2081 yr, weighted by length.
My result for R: 71.6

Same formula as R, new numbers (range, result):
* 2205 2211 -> 85.9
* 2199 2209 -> 85.1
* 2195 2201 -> 80.2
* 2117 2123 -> 90.1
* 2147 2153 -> 68.3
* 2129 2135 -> 61.2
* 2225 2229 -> 90.8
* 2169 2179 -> 86.3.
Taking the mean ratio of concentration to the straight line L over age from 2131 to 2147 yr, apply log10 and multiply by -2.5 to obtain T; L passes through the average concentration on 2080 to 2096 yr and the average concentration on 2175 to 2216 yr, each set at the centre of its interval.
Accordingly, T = 0.309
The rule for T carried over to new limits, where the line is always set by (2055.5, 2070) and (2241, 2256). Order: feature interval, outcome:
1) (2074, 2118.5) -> 0.22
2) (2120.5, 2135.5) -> 0.20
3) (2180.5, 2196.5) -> 0.18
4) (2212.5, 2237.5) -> 0.11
